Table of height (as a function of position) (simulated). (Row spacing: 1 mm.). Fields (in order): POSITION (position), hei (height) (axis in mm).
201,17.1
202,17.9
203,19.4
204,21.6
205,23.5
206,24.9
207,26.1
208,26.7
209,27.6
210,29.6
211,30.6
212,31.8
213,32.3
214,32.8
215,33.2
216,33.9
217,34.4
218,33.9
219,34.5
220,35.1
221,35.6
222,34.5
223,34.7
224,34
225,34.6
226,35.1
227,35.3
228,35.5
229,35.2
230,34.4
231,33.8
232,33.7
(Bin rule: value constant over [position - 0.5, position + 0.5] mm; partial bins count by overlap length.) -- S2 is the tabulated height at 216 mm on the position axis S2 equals 33.9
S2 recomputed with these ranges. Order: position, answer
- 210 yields 29.6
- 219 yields 34.5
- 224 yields 34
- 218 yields 33.9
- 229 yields 35.2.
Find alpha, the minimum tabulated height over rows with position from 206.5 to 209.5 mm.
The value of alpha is 26.1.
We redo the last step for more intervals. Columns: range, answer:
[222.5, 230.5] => 34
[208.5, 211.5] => 27.6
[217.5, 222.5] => 33.9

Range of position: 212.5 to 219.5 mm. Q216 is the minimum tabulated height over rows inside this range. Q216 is 32.3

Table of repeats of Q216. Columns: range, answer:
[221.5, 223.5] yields 34.5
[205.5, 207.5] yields 24.9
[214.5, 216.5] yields 33.2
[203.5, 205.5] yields 21.6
